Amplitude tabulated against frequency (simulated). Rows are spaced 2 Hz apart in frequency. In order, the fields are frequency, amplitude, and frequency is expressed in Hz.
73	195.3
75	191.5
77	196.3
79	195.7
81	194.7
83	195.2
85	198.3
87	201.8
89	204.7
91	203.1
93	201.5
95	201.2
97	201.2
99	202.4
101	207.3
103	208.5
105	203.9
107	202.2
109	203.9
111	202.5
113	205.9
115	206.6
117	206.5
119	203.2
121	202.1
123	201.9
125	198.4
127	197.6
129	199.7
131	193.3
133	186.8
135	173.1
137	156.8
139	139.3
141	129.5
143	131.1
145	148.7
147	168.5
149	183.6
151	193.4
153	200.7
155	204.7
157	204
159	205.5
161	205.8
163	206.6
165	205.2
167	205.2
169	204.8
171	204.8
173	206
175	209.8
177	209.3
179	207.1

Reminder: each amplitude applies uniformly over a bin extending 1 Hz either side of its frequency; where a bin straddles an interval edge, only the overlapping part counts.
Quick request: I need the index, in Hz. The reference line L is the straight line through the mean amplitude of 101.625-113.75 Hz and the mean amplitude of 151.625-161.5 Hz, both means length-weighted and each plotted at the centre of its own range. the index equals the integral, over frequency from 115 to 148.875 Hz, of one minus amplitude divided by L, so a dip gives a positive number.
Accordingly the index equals 4.3 Hz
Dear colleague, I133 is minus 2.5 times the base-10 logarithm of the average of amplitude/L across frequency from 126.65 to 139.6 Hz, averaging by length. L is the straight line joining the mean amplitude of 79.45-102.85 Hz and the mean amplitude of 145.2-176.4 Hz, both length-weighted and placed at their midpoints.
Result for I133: 0.13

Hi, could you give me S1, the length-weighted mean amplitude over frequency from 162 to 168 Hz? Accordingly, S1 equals 206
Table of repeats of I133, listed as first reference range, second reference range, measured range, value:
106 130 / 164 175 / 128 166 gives 0.13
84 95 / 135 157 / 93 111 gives -0.05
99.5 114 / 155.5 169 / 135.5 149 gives 0.34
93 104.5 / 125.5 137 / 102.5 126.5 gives -0.04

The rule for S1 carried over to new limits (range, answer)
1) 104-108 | 203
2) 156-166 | 205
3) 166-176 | 206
